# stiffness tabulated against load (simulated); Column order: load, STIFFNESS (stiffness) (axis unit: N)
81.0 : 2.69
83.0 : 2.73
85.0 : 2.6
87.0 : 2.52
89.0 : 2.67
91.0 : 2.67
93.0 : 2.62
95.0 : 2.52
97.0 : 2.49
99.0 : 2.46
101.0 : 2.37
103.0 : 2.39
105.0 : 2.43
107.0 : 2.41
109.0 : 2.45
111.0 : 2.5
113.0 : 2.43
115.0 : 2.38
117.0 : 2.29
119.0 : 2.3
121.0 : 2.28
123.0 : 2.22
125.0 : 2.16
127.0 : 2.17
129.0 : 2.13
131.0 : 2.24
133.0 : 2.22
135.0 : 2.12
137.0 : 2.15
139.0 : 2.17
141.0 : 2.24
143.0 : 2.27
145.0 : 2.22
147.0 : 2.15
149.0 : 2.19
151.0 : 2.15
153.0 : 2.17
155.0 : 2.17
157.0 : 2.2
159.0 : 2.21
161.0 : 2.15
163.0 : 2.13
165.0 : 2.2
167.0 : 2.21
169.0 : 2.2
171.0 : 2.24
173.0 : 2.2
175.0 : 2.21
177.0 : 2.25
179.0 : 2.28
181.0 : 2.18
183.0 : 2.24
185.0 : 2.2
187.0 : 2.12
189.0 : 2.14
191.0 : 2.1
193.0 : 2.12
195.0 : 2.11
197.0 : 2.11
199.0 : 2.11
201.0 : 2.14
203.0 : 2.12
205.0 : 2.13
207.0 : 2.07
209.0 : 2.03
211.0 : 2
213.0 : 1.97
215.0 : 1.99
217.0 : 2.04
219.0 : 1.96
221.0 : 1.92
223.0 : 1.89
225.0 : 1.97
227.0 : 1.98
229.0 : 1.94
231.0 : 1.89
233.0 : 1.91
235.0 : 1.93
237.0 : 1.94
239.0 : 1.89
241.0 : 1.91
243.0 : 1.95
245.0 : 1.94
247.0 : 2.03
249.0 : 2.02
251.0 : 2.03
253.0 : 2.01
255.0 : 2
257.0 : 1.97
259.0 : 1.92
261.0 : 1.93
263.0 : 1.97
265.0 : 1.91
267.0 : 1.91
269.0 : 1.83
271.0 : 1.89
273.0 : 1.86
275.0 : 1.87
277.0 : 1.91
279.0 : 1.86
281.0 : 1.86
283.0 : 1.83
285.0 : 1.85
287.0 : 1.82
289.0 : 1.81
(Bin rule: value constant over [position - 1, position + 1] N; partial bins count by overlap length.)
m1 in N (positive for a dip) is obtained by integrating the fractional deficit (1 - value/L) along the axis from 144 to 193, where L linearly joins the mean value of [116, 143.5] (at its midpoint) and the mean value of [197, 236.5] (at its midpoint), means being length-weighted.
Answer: -1.6 N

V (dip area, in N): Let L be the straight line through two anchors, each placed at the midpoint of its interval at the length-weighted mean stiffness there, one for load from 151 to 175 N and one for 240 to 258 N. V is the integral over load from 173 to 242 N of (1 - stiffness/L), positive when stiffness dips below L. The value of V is 0.98 N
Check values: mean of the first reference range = 2.19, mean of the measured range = 2.05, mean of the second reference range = 1.98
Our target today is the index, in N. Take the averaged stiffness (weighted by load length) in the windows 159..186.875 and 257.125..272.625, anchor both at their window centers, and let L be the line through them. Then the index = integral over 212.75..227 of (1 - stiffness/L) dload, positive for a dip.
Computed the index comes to 0.6 N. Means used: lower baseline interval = 2.2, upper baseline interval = 1.91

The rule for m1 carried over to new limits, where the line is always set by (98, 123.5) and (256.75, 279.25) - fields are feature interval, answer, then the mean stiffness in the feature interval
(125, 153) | 1.3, 2.18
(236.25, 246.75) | 0.3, 1.93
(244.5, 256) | -0.3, 2.01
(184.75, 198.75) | 0.1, 2.12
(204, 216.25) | 0.3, 2.03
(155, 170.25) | 0.3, 2.19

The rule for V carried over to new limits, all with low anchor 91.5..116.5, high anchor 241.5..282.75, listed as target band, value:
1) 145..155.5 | 0.60 N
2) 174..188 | -0.07 N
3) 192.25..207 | 0.15 N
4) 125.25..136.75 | 0.94 N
